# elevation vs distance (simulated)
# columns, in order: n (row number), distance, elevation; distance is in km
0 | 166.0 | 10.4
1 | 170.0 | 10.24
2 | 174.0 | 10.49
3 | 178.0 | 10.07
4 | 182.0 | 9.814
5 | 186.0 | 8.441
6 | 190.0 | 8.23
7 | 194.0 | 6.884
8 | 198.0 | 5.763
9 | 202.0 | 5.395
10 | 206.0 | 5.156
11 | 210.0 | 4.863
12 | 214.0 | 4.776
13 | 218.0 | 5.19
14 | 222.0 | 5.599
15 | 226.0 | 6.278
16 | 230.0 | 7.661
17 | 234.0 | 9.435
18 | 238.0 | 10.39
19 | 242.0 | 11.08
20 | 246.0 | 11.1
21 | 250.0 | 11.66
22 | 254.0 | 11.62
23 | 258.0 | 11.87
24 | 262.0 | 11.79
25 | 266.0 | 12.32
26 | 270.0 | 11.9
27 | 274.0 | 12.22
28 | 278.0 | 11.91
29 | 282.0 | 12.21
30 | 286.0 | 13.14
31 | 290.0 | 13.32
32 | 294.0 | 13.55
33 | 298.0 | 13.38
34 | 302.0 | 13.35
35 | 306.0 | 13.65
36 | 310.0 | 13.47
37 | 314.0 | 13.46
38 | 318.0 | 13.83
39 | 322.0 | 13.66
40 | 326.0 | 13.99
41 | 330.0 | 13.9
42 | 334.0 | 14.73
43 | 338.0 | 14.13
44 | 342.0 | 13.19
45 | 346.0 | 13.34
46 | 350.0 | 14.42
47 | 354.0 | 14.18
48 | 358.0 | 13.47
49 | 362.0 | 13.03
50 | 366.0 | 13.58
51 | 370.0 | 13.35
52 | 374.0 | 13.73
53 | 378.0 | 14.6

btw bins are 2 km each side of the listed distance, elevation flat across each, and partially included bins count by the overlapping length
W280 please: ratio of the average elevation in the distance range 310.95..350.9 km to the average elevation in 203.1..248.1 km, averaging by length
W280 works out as 1.9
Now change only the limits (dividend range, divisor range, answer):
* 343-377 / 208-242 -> 1.94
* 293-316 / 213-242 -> 1.82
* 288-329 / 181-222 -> 2.15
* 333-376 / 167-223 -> 1.88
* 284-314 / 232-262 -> 1.21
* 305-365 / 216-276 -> 1.38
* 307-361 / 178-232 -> 2.09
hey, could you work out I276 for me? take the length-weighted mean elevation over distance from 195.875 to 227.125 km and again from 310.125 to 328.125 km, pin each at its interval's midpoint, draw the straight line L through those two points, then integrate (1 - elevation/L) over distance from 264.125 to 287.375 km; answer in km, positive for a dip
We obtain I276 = -4.3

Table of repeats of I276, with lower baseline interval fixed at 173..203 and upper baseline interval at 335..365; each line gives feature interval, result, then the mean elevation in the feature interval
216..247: 4.7 km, 8.25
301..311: -1.1 km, 13.5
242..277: -3.9 km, 11.8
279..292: -1.5 km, 12.8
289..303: -1.8 km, 13.4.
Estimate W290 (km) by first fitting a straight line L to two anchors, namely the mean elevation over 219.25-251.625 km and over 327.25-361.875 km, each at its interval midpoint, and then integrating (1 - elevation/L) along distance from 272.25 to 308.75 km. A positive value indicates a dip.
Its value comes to -4.8 km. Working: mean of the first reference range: 9.03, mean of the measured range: 13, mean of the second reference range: 13.9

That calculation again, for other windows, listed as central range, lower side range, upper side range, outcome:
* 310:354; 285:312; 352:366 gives -1.2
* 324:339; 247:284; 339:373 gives -1.2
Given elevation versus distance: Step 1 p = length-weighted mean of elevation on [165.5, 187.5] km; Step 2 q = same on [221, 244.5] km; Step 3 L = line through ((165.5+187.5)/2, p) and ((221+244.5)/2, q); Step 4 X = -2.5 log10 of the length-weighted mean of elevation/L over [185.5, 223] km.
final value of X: 0.48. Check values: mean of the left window 9.91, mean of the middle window 5.94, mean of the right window 8.58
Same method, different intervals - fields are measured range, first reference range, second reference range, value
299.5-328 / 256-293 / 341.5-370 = -0.06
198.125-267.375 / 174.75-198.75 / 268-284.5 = 0.23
